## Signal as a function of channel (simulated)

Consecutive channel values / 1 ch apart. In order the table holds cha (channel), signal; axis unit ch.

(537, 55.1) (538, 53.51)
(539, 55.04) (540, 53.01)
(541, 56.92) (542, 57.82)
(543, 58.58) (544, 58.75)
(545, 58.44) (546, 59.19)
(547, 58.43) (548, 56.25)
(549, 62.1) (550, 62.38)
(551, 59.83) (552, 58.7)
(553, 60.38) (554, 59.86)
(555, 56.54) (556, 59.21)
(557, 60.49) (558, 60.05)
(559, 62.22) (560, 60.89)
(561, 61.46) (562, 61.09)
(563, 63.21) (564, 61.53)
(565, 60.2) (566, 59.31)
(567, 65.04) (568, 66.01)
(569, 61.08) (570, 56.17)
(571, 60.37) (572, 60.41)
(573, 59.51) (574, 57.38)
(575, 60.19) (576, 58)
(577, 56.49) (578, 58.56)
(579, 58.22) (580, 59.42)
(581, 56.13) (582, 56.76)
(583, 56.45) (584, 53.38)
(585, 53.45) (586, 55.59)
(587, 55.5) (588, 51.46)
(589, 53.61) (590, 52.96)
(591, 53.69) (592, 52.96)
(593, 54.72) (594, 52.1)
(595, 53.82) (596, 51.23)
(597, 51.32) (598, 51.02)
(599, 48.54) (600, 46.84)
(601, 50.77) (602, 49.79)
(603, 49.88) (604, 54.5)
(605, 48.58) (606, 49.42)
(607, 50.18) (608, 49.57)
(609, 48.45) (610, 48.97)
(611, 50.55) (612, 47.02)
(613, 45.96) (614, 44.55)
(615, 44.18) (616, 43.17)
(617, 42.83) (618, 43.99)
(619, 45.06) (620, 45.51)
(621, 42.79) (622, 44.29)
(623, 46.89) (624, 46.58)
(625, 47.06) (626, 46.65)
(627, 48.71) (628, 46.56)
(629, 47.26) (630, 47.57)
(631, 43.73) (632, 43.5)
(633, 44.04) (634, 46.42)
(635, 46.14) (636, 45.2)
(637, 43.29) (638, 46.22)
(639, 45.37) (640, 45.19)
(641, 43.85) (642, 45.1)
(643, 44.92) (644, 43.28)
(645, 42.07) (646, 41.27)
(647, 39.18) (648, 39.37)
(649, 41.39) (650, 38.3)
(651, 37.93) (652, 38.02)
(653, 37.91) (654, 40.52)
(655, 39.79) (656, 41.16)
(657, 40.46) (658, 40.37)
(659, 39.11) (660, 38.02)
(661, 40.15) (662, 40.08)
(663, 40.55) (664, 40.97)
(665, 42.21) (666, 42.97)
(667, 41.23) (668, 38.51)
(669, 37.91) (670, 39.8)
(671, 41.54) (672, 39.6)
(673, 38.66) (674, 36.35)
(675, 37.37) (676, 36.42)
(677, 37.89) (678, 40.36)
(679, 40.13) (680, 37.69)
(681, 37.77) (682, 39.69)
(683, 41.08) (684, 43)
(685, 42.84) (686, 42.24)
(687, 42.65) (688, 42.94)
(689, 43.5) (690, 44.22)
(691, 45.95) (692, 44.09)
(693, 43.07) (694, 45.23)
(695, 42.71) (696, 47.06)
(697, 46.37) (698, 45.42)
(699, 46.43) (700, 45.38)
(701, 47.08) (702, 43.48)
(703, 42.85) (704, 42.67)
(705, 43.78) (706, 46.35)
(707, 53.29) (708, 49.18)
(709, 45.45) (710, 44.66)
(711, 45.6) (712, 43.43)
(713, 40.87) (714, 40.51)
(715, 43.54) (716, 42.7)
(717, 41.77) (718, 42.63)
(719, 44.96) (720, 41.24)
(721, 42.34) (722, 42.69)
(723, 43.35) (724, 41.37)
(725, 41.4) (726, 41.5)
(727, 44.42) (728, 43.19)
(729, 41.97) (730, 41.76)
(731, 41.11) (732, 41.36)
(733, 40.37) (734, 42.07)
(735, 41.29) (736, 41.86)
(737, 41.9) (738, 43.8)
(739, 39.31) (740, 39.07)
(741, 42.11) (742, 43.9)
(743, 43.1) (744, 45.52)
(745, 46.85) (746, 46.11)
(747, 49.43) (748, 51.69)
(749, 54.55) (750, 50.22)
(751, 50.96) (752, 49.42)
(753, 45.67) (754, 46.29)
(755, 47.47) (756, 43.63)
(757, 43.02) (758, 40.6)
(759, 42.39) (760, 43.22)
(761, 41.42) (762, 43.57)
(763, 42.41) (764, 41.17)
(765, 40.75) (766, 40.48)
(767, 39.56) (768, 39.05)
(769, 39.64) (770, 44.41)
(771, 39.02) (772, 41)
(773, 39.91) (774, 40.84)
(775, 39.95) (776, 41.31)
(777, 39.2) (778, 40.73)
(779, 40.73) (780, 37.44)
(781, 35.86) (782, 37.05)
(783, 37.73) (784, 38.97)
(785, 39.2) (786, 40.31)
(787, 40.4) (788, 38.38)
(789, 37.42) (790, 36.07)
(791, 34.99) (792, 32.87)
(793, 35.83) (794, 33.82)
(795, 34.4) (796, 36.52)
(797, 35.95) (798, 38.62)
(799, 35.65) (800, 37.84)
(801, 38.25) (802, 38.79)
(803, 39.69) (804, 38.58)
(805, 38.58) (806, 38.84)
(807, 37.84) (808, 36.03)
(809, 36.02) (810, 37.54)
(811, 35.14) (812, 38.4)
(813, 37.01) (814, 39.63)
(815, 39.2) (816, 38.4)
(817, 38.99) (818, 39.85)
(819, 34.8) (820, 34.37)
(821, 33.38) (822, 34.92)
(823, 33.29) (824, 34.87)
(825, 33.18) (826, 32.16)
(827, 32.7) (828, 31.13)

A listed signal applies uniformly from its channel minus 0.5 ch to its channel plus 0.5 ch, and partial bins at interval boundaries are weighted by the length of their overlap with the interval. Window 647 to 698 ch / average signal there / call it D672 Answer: 40.8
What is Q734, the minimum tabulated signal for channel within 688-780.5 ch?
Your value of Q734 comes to 37.44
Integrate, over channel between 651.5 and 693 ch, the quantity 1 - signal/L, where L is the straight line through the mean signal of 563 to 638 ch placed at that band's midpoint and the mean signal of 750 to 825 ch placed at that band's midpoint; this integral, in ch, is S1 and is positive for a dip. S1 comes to 5.6 ch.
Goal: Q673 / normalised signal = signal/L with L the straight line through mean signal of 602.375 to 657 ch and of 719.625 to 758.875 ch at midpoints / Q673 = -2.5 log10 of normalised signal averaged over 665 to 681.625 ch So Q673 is 0.14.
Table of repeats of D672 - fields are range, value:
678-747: 43.2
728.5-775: 43.3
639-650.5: 42.3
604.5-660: 44.2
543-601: 57.5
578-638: 49.4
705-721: 44.3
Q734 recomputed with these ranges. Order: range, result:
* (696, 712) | 42.67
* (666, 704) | 36.35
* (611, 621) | 42.79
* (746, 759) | 40.6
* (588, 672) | 37.91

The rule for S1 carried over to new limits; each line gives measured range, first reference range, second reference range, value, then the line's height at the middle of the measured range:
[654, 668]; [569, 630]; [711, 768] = 2.2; 47.9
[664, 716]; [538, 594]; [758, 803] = 4.8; 47.1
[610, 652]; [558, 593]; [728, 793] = 7.0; 53.3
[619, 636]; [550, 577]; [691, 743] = 2.4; 53.3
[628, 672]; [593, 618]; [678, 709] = 4.2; 46.4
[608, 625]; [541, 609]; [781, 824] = 2.3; 53.1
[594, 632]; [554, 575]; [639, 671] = 1.7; 50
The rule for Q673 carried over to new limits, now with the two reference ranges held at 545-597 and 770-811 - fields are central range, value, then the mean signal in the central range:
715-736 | 0.044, 42.2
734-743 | 0.025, 41.8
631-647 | 0.173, 44.2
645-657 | 0.267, 39.7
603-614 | 0.115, 49.1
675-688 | 0.193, 40.1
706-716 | 0.004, 45.1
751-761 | -0.092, 44.8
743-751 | -0.167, 48.9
